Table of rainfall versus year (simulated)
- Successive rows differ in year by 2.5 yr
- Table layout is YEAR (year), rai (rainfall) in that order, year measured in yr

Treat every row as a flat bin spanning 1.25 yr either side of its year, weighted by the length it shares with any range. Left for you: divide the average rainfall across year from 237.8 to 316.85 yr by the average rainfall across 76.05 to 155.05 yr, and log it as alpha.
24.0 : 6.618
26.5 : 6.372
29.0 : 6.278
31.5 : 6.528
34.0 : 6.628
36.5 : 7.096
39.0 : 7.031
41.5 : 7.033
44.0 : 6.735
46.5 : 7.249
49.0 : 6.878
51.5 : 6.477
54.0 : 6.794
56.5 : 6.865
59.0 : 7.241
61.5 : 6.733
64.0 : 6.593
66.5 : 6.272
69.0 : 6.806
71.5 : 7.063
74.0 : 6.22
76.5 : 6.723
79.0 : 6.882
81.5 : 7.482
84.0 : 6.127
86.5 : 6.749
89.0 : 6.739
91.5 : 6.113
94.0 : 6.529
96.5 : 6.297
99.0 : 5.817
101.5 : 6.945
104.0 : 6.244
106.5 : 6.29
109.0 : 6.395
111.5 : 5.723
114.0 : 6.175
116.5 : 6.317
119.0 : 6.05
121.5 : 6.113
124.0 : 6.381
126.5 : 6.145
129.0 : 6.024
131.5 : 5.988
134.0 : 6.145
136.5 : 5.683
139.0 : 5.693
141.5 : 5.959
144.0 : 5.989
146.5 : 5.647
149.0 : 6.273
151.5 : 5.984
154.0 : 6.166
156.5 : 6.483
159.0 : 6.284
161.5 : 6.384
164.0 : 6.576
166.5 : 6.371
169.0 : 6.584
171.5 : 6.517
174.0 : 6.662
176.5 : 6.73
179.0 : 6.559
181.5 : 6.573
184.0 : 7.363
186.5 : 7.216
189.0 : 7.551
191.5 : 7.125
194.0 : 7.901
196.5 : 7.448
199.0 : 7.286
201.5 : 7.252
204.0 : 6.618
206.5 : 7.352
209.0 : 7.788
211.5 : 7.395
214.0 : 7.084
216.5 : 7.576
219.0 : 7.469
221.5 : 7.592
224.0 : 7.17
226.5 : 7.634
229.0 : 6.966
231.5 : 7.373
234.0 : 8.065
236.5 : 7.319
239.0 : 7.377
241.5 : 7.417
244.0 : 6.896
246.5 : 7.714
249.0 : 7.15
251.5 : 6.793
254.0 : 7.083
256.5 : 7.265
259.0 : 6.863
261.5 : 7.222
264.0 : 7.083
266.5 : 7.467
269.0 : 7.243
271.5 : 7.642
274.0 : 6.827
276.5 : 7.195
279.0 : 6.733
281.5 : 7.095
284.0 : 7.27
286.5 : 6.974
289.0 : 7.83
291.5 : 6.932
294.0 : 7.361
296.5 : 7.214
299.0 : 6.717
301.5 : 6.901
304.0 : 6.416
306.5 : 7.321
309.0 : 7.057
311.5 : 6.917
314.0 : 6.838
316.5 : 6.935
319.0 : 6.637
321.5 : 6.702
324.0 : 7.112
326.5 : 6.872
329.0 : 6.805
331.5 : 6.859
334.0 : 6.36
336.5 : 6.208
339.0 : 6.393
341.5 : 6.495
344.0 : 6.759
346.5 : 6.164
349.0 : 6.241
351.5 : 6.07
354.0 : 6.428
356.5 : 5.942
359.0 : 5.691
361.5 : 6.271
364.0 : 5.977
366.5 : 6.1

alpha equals 1.1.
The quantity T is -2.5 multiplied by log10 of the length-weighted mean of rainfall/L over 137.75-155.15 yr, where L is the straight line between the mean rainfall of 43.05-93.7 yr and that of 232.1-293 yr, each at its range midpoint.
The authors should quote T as 0.16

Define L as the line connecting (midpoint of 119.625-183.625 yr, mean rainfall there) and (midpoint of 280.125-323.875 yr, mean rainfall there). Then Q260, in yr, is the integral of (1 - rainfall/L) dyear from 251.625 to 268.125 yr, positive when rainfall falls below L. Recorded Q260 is -0.8 yr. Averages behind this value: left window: 6.25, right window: 7.01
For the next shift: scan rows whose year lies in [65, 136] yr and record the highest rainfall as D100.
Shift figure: 7.482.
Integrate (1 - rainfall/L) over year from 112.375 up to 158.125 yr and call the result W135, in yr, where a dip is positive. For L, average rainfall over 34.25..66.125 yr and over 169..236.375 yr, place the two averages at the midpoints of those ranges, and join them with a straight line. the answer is 6.5 yr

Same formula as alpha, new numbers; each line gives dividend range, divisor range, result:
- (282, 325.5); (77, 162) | 1.12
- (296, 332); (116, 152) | 1.14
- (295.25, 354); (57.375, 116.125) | 1.02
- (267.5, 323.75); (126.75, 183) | 1.13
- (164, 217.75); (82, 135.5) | 1.13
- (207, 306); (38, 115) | 1.09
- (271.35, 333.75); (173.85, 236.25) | 0.96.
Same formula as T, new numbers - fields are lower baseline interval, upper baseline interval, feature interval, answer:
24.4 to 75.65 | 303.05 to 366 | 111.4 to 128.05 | 0.09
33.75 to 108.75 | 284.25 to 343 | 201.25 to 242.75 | -0.09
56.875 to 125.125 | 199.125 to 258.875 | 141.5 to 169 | 0.11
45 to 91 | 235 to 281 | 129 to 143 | 0.17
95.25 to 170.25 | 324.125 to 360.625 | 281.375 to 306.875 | -0.12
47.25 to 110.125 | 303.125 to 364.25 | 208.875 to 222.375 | -0.14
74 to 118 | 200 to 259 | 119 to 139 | 0.10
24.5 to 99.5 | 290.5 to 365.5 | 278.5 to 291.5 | -0.09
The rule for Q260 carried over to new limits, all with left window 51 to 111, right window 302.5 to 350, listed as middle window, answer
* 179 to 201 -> -2.08 yr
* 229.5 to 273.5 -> -4.08 yr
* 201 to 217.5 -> -1.61 yr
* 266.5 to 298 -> -2.48 yr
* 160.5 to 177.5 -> 0.21 yr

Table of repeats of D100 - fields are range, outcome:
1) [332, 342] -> 6.495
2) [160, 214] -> 7.901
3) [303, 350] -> 7.321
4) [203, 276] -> 8.065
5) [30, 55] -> 7.249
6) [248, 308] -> 7.83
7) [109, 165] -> 6.576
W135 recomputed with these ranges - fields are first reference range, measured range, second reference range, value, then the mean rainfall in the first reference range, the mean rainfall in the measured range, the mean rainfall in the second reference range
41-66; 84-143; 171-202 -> 6.5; 6.84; 6.19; 7.1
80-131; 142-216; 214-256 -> 1.2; 6.33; 6.8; 7.34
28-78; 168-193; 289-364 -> -0.7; 6.77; 6.9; 6.65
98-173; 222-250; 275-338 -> -3.2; 6.18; 7.38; 6.93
